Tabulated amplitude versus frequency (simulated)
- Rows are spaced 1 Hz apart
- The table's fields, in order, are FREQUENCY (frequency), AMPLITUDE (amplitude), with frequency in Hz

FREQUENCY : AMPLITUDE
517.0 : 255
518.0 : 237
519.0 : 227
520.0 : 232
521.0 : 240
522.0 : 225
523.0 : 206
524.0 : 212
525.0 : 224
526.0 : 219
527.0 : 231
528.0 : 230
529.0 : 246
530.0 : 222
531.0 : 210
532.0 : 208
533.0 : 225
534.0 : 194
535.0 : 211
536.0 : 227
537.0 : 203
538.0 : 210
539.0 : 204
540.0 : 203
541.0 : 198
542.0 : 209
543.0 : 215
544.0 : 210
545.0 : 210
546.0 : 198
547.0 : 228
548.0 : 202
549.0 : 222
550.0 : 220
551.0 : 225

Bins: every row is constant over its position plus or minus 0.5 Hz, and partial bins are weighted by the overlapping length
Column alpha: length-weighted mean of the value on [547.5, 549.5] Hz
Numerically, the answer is 212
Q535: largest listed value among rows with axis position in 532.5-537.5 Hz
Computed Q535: 227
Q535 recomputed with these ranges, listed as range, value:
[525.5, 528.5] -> 231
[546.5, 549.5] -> 228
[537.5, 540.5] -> 210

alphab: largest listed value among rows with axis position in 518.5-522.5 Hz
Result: 240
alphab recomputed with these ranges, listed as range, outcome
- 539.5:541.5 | 203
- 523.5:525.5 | 224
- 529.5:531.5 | 222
